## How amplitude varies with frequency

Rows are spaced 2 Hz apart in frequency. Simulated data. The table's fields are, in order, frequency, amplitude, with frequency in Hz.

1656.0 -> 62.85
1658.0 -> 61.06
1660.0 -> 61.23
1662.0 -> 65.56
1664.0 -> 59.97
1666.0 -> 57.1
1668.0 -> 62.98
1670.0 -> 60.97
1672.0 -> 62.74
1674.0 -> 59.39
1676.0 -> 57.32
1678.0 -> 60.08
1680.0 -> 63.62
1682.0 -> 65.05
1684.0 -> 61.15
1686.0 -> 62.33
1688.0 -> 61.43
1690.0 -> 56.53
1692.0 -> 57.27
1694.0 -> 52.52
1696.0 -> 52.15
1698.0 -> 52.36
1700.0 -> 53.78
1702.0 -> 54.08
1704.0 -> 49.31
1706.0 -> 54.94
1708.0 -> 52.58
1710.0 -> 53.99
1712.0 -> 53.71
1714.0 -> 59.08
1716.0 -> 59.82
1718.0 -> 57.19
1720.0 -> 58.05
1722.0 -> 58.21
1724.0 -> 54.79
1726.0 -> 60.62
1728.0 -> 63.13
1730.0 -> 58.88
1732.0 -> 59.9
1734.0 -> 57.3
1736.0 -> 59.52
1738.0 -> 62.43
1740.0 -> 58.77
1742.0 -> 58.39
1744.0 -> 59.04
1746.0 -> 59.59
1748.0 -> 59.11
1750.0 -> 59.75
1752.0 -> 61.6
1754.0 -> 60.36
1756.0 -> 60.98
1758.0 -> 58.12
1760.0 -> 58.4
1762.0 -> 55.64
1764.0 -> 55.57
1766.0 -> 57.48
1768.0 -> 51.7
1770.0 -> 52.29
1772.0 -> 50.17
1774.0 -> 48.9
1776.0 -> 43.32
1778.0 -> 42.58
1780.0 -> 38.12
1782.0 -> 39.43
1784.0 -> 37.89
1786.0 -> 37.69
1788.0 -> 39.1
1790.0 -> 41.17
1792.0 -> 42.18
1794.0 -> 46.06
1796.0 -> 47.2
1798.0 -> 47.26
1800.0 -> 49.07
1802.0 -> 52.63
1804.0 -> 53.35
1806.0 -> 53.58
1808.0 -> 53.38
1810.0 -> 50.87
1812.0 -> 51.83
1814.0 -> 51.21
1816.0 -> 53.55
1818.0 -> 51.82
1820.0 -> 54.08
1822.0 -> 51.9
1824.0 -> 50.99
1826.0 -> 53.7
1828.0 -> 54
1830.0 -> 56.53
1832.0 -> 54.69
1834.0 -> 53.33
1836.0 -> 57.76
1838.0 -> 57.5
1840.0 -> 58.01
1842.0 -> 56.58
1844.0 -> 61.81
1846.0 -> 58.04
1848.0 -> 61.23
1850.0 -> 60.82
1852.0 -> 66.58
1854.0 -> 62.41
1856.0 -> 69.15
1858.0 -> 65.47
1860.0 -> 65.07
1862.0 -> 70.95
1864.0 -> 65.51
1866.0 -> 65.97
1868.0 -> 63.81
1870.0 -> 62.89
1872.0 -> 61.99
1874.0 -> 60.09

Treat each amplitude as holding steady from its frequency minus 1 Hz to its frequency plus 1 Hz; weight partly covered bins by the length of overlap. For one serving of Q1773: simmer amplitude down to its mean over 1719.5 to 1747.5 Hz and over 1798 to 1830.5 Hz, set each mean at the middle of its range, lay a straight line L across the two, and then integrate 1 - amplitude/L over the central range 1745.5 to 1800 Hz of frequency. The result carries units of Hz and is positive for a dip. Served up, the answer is 5.9 Hz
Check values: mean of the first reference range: 59.2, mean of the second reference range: 52.4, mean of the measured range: 50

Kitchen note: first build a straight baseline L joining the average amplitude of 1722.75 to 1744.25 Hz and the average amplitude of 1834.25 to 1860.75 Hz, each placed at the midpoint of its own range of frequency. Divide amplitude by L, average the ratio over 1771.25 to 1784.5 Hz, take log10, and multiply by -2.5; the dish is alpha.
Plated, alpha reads 0.36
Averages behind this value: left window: 59.3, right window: 61.3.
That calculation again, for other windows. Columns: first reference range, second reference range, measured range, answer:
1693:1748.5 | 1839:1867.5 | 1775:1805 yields 0.35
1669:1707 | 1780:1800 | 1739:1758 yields -0.23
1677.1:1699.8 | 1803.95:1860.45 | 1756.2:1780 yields 0.11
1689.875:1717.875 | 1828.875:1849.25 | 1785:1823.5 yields 0.16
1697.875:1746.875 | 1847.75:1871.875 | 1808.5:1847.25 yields 0.16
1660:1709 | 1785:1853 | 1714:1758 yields -0.06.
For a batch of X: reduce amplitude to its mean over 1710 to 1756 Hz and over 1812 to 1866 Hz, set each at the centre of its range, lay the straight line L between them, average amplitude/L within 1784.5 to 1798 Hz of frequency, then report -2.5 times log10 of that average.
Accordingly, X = 0.35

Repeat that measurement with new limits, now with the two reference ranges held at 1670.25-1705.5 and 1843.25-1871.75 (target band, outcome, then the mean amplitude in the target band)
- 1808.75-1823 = 0.198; 52.2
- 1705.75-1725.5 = 0.045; 56.4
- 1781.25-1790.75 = 0.495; 39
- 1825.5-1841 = 0.138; 55.8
